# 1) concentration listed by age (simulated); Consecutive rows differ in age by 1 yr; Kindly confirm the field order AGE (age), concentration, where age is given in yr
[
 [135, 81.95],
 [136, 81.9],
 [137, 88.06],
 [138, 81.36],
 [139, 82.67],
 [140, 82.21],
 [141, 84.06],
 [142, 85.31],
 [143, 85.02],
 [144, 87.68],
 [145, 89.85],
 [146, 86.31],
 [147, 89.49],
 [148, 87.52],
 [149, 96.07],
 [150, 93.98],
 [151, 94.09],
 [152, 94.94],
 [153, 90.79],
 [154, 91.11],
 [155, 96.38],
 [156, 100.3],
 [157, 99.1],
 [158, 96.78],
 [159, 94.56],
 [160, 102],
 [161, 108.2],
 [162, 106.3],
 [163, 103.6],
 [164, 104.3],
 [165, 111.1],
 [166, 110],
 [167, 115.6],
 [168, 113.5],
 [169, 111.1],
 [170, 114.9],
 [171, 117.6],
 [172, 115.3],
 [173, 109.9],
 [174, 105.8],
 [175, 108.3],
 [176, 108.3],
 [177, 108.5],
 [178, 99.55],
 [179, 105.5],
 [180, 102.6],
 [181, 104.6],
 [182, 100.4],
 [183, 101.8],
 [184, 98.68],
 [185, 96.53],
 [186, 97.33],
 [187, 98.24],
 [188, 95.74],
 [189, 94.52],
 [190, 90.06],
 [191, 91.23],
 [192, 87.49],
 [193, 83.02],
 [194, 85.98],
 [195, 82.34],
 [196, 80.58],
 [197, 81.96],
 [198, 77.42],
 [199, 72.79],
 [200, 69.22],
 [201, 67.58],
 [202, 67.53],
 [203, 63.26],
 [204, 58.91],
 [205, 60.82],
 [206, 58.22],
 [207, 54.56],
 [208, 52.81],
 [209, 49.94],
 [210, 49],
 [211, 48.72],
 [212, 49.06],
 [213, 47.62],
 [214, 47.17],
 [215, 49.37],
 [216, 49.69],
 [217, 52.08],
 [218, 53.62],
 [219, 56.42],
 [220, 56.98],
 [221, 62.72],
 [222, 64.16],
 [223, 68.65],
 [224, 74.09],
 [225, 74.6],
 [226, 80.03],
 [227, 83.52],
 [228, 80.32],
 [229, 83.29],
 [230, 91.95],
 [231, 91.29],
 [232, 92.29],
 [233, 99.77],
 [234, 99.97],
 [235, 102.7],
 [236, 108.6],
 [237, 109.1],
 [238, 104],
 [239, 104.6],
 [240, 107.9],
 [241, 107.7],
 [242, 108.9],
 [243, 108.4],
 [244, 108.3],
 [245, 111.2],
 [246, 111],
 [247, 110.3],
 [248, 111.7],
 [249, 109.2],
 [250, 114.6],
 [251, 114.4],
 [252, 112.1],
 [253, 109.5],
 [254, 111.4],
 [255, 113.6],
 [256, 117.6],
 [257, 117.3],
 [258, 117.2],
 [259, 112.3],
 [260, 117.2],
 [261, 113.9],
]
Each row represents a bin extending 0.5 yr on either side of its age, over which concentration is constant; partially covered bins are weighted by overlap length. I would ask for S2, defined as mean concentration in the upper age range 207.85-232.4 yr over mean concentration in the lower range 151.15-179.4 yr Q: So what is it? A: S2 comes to 0.61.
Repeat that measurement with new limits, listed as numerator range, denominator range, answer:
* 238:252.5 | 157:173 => 1.02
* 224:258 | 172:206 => 1.15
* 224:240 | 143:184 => 0.92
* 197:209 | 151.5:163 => 0.65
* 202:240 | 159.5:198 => 0.71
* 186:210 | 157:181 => 0.70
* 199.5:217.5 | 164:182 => 0.51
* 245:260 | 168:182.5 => 1.05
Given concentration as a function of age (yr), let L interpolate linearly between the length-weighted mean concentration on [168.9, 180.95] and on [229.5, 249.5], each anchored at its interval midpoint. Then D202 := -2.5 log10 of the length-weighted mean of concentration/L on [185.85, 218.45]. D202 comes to 0.49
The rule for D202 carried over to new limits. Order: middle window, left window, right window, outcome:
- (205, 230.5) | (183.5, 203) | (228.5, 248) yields 0.48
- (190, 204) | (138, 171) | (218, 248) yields 0.21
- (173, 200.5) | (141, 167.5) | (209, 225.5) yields -0.23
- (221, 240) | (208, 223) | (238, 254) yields -0.10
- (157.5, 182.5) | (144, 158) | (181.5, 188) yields -0.12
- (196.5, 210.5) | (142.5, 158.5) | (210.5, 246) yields 0.32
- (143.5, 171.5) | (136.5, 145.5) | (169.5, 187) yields -0.07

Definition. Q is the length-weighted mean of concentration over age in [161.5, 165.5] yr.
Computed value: 106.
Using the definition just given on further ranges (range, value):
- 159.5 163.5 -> 105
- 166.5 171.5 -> 115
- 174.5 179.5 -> 106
